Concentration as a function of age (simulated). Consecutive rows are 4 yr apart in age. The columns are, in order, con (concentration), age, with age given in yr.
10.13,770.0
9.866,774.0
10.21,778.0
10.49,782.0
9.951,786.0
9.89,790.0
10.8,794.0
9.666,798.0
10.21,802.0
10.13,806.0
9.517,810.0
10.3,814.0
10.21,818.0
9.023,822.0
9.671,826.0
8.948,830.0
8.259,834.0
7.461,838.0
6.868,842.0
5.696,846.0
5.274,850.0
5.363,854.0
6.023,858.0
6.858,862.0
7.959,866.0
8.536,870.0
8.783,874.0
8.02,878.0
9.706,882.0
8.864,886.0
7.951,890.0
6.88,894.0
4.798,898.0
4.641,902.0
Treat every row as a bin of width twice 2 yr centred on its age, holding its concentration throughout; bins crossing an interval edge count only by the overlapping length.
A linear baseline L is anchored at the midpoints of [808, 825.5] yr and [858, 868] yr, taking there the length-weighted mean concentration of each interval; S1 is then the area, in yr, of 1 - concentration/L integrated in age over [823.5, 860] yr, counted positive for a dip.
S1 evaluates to 5.75 yr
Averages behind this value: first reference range 9.75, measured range 7.09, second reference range 7.13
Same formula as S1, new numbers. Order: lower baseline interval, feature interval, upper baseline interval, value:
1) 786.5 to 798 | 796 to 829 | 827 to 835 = -1.3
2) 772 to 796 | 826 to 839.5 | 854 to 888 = 0.7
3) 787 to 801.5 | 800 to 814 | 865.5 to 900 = -0.3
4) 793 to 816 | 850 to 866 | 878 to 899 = 4.5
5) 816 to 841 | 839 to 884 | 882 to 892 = 7.9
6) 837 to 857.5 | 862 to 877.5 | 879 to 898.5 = -2.5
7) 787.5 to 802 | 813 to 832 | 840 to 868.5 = -2.8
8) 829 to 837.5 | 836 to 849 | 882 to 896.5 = 2.7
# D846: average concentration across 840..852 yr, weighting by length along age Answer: 5.95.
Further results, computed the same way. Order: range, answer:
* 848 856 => 5.32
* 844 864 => 5.84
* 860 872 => 7.78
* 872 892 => 8.66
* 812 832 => 9.63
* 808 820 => 10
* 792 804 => 10.2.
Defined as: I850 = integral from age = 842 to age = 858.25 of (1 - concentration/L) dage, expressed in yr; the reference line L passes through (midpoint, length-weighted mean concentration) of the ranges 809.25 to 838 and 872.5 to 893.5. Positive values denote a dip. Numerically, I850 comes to 5.9 yr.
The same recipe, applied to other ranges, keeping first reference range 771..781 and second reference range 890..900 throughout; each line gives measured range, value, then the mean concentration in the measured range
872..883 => -3.13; 8.76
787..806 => -1.42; 10.1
